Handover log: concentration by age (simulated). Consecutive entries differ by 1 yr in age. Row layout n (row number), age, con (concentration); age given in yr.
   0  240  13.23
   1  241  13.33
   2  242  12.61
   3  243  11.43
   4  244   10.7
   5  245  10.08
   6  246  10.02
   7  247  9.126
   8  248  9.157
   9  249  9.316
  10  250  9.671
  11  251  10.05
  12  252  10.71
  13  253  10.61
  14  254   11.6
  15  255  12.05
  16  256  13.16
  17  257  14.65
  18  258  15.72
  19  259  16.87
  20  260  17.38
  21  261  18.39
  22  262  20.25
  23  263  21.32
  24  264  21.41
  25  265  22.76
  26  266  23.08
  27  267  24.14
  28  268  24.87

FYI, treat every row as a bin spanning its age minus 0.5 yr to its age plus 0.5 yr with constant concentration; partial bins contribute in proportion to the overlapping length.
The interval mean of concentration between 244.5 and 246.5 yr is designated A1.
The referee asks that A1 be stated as 10.1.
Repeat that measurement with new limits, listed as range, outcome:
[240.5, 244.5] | 12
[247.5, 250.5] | 9.38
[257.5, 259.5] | 16.3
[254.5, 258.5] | 13.9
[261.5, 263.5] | 20.8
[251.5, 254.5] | 11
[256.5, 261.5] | 16.6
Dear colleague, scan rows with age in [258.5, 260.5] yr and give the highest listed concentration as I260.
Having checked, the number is 17.38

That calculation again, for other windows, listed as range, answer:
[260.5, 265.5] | 22.76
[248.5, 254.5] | 11.6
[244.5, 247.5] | 10.08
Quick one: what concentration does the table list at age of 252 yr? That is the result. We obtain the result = 10.71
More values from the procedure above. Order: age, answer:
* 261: 18.39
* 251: 10.05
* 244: 10.7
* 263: 21.32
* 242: 12.61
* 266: 23.08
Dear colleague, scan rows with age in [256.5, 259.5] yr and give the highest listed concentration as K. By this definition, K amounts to 16.87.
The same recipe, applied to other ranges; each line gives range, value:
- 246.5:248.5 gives 9.157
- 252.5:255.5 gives 12.05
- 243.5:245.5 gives 10.7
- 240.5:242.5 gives 13.33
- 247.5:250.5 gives 9.671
